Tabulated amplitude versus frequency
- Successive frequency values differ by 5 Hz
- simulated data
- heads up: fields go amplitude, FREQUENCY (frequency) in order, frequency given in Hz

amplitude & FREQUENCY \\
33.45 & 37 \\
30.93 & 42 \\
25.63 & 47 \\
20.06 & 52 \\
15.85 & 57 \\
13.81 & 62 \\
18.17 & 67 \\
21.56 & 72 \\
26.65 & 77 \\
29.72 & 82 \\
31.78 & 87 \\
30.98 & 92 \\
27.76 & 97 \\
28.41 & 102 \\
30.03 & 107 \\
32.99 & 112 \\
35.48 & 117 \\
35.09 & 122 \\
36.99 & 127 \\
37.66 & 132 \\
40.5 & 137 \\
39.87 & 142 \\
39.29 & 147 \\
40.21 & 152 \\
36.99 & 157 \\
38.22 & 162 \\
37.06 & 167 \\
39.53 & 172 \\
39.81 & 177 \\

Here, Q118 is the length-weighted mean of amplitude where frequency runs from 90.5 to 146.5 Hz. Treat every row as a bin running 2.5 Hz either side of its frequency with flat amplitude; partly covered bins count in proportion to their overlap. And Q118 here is 34.4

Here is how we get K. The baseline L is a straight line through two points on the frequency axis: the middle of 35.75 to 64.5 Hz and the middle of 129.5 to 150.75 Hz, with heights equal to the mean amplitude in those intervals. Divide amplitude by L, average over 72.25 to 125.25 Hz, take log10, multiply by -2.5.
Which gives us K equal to 0.04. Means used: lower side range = 22.8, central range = 30.6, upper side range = 39.4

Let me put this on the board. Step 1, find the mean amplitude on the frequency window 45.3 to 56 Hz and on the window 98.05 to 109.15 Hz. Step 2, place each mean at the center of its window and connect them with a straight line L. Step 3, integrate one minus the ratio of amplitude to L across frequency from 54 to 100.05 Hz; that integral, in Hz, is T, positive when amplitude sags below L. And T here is 2.9 Hz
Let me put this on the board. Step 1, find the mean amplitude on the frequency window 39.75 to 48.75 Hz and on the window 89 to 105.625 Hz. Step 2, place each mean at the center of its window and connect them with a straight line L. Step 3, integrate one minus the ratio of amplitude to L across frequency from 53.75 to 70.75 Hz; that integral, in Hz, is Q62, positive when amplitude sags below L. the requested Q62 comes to 7.2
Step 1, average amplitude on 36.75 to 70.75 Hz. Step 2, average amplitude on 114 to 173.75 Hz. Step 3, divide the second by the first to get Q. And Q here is 1.74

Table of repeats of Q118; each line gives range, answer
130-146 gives 39.4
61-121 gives 27.8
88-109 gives 29.5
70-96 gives 28.2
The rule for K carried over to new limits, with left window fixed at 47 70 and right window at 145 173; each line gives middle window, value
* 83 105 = -0.18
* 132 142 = -0.17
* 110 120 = -0.16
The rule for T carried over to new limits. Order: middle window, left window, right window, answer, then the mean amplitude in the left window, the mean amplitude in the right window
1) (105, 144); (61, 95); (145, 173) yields -3.8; 25.2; 38.5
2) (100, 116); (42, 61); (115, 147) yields 1.0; 21.4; 37.8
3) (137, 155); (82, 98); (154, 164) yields -1.7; 30.3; 37.7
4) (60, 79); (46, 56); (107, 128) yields 3.9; 21.4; 34.4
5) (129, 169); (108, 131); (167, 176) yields -1.7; 35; 38.9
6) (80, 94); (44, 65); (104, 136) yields -2.1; 19.1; 34.9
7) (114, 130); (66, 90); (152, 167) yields -1.6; 26.2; 37.9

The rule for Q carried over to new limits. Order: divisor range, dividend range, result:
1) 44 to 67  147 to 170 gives 2.01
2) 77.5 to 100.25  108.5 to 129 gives 1.17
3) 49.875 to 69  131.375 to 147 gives 2.34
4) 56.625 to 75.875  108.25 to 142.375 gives 2.01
